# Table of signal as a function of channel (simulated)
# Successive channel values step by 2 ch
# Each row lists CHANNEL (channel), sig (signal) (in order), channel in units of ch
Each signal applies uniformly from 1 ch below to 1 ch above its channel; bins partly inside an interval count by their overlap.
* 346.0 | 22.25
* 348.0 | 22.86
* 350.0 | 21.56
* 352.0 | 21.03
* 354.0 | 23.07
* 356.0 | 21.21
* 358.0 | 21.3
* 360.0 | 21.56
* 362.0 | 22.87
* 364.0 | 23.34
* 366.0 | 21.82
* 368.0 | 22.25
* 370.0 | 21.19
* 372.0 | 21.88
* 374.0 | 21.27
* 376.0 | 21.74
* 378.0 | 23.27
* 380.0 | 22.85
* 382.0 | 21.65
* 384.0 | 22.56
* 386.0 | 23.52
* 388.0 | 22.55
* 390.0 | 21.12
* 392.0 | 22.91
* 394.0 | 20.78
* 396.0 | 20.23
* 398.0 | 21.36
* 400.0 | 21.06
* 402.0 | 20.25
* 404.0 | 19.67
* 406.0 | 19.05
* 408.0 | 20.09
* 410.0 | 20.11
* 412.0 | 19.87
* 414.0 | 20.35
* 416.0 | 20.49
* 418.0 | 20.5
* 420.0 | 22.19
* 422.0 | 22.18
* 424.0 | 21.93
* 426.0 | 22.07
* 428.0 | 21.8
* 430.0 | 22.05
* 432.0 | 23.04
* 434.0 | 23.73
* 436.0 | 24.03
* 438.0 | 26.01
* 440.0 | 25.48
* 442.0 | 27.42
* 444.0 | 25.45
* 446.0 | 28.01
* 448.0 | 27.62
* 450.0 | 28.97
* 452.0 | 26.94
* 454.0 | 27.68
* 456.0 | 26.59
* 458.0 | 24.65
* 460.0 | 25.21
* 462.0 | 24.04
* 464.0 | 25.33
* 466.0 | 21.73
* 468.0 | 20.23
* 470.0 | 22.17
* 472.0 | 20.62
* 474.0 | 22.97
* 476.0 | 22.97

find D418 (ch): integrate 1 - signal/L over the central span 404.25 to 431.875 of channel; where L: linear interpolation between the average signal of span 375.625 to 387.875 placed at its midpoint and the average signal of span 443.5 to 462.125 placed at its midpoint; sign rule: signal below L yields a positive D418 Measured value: 4.1 ch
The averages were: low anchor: 22.6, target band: 21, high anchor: 26.7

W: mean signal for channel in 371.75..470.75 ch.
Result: 22.9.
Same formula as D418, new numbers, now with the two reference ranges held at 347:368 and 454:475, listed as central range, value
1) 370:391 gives 0.2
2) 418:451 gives -1.7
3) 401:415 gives 1.8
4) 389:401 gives 0.7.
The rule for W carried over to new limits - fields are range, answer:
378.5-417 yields 21.1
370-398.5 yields 22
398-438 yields 21.4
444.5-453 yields 27.7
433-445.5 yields 25.5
